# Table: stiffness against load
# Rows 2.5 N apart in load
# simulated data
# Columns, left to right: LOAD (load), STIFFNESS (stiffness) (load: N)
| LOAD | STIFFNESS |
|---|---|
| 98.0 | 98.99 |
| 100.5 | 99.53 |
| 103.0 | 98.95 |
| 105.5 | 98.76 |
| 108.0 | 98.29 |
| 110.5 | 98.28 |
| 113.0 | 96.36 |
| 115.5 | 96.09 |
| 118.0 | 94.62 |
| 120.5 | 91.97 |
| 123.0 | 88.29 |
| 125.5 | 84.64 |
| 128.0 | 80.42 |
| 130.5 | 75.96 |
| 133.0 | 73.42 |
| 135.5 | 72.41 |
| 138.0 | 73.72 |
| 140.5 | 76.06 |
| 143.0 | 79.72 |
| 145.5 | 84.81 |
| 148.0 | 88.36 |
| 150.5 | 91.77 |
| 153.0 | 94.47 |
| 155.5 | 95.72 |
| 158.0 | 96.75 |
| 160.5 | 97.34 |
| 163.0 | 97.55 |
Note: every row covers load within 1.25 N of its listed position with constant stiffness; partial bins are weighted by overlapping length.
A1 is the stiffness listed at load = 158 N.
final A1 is 96.75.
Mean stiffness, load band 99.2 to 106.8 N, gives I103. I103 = 99.1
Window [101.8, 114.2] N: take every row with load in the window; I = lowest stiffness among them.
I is 96.36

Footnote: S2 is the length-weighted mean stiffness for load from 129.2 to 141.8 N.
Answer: 74.4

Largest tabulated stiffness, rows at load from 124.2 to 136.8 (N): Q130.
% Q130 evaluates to 84.64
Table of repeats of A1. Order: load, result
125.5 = 84.64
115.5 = 96.09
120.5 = 91.97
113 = 96.36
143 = 79.72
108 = 98.29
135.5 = 72.41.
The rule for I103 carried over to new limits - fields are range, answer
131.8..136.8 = 72.9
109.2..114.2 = 97.3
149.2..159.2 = 94.6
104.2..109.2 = 98.5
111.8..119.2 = 95.7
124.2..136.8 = 77.4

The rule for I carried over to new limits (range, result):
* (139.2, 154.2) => 76.06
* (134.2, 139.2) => 72.41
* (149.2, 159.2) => 91.77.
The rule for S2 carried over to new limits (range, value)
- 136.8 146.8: 78.7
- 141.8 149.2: 84.3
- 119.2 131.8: 84.3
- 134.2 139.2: 73.1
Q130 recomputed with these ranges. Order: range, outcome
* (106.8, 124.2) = 98.29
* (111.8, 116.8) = 96.36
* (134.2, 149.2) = 88.36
